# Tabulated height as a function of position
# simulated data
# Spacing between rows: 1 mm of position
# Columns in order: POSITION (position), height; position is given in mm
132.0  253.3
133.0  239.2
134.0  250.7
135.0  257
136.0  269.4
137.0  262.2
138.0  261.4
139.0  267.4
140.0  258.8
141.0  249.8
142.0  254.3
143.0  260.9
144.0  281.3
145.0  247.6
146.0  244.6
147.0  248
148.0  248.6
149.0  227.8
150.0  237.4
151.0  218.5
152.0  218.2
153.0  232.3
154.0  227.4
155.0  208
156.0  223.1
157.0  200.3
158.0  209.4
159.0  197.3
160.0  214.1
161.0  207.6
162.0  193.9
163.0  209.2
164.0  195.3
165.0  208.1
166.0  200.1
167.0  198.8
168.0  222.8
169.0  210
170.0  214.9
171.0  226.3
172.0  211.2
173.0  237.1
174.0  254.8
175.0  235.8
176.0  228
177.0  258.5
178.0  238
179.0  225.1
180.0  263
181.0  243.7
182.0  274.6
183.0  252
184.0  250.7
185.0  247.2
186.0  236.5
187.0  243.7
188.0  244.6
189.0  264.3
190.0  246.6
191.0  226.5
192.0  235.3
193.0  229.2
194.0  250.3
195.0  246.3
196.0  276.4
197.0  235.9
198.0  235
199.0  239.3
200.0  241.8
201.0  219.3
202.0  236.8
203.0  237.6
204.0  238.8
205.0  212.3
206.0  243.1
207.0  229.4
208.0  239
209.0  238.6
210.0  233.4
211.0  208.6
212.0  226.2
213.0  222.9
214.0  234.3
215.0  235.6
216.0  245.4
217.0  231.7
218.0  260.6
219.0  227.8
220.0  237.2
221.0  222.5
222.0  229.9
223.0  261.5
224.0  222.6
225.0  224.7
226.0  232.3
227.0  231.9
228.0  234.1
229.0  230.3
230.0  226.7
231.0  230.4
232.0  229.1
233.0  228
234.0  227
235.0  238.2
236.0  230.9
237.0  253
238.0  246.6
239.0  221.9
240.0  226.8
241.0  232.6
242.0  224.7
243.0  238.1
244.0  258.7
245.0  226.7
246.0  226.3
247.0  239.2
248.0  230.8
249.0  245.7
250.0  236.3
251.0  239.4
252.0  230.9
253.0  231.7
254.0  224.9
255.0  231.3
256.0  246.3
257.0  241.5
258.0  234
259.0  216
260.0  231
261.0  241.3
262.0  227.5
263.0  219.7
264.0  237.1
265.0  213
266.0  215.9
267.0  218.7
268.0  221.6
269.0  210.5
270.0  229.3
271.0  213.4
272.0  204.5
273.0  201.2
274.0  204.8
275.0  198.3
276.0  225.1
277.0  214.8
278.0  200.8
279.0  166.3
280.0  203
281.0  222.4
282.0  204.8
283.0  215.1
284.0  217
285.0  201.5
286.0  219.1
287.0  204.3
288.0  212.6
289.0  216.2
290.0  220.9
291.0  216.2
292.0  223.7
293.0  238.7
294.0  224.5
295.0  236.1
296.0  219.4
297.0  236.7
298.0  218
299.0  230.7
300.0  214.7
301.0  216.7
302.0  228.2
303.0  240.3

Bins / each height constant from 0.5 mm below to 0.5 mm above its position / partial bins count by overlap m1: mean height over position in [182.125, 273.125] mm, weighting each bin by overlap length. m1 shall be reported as 234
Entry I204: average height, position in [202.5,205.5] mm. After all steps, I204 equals 230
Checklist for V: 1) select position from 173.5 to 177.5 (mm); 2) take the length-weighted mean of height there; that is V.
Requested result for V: 244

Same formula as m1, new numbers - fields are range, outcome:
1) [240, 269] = 231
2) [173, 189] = 247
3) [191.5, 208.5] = 238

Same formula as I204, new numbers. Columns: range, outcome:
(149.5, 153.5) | 227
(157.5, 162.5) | 204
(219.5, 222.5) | 230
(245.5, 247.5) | 233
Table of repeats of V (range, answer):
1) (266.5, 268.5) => 220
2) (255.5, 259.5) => 234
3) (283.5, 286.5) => 213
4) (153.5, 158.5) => 214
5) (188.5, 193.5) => 240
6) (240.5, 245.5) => 236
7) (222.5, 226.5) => 235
